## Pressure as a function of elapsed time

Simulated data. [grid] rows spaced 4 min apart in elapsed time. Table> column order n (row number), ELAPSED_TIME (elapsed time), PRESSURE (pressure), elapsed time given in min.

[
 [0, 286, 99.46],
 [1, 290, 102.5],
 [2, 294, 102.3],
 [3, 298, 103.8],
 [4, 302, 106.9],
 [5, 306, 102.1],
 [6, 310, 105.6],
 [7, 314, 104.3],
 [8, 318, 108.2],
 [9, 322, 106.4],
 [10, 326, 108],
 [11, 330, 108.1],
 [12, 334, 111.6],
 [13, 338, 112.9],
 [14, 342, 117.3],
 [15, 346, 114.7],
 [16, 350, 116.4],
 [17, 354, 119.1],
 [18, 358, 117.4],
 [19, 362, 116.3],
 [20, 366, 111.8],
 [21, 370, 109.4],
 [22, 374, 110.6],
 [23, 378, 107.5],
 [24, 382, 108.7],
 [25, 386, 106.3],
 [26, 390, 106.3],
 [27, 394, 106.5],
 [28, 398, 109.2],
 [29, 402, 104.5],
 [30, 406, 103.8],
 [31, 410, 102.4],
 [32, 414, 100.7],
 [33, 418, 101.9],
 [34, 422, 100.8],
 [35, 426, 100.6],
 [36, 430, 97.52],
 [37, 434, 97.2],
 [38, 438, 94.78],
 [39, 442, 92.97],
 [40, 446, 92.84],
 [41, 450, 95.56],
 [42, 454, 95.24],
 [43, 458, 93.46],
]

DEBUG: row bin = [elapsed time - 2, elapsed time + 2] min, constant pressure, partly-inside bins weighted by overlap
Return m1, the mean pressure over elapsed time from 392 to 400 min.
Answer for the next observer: 108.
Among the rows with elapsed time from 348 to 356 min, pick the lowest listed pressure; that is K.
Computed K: 116.4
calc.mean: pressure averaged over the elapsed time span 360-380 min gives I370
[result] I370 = 111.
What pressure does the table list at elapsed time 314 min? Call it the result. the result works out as 104.3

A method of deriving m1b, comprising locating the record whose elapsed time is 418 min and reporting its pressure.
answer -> 101.9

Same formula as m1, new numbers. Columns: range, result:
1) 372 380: 109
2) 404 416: 102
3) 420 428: 101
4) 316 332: 108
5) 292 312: 104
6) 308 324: 106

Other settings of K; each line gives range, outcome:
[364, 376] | 109.4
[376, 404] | 104.5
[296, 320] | 102.1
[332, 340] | 111.6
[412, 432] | 97.52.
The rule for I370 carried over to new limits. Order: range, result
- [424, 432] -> 99.1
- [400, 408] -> 104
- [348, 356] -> 118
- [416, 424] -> 101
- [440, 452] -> 93.8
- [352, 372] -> 115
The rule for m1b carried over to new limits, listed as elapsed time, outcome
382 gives 108.7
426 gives 100.6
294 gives 102.3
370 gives 109.4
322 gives 106.4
